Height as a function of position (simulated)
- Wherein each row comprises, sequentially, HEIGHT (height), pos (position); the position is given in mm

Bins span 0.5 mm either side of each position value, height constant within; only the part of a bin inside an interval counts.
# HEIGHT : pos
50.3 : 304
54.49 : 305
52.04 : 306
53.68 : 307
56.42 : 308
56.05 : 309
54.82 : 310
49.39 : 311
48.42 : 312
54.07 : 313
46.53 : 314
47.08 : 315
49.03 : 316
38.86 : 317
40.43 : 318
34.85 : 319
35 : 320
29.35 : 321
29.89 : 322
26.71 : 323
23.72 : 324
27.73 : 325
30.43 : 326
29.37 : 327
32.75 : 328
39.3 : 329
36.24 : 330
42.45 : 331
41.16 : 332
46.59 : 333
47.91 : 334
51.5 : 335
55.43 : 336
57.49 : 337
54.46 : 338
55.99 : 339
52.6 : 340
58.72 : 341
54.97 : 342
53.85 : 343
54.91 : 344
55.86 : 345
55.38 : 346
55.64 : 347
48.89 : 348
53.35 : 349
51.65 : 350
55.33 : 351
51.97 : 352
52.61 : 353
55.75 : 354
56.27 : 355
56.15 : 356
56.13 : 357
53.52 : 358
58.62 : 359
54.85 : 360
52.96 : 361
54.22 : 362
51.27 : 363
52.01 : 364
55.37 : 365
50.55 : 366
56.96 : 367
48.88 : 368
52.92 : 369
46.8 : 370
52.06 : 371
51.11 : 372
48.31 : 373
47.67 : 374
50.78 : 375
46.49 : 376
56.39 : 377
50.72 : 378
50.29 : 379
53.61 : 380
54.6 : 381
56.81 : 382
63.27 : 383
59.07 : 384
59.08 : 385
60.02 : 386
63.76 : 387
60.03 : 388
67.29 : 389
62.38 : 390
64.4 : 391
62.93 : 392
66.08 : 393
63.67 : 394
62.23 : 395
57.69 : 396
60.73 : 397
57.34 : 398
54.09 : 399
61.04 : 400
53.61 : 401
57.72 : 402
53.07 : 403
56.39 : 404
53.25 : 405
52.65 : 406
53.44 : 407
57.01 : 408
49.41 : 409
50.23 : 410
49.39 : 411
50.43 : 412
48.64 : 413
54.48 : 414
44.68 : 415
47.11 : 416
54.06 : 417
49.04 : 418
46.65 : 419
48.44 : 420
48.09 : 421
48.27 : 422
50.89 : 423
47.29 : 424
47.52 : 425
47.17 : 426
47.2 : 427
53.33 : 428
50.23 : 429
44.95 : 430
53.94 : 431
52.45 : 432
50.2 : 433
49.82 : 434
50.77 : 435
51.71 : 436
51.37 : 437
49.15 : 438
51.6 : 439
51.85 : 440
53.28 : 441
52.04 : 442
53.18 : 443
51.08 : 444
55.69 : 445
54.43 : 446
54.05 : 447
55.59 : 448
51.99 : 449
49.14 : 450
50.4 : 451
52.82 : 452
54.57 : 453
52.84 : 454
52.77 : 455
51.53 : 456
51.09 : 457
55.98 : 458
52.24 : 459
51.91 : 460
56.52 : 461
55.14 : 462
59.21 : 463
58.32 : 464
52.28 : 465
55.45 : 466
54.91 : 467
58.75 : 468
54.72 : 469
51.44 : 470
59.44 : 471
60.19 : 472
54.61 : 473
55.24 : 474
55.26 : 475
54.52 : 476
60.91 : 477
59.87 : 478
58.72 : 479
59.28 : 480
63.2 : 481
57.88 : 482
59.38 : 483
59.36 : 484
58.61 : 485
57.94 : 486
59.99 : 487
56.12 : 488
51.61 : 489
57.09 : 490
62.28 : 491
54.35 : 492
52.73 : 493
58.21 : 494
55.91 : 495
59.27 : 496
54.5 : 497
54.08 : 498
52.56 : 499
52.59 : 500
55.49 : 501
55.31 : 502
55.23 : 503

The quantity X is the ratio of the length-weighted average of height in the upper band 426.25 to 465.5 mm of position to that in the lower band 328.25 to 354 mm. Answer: 1.02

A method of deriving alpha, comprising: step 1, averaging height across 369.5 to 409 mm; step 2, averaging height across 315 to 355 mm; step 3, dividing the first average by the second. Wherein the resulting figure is 1.2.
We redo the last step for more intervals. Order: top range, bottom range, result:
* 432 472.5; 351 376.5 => 1.02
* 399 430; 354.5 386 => 0.95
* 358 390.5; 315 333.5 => 1.54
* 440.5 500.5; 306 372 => 1.15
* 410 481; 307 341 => 1.21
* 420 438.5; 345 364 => 0.92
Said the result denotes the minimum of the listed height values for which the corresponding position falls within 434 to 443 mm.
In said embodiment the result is 49.15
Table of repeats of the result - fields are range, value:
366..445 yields 44.68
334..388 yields 46.49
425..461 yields 44.95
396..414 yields 48.64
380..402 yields 53.61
